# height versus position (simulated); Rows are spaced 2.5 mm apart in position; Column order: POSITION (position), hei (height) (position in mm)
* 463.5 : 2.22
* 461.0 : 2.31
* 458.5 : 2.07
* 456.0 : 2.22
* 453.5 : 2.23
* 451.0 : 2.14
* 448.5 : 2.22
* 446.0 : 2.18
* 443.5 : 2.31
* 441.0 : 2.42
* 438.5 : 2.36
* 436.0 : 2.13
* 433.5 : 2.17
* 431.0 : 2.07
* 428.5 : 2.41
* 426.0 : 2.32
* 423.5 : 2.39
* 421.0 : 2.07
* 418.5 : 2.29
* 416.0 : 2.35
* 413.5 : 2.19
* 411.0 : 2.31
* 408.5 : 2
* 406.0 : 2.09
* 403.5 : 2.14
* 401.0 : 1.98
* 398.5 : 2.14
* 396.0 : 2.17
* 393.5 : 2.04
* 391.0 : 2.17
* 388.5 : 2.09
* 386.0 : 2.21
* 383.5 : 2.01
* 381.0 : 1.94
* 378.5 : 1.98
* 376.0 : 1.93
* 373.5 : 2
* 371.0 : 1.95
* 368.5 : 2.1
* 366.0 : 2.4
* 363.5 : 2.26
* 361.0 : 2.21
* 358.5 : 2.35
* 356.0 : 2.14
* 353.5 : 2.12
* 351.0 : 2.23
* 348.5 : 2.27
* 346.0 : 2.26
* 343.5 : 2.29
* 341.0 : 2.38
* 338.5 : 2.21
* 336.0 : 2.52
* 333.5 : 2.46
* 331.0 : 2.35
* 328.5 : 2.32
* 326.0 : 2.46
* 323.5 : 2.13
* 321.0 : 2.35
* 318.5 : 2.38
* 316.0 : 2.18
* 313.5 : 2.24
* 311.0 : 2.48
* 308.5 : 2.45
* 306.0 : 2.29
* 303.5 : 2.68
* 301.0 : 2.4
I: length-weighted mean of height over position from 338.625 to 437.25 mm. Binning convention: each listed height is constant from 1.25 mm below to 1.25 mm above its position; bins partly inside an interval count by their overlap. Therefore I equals 2.17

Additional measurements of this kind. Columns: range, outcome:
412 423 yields 2.24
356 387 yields 2.11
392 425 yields 2.17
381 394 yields 2.09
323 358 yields 2.3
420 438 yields 2.23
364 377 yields 2.09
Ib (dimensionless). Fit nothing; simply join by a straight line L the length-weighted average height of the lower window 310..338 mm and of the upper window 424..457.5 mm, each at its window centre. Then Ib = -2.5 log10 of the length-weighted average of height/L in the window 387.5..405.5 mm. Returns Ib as 0.09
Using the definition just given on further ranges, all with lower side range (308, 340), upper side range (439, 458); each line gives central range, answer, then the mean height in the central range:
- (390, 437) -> 0.04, 2.18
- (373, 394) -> 0.13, 2.04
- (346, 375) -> 0.06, 2.19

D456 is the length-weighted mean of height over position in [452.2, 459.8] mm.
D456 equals 2.17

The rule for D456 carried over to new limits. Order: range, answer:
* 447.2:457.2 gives 2.2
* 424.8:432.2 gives 2.27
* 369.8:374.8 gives 1.97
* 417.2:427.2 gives 2.27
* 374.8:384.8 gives 1.97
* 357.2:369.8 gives 2.26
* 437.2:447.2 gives 2.32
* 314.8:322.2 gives 2.3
